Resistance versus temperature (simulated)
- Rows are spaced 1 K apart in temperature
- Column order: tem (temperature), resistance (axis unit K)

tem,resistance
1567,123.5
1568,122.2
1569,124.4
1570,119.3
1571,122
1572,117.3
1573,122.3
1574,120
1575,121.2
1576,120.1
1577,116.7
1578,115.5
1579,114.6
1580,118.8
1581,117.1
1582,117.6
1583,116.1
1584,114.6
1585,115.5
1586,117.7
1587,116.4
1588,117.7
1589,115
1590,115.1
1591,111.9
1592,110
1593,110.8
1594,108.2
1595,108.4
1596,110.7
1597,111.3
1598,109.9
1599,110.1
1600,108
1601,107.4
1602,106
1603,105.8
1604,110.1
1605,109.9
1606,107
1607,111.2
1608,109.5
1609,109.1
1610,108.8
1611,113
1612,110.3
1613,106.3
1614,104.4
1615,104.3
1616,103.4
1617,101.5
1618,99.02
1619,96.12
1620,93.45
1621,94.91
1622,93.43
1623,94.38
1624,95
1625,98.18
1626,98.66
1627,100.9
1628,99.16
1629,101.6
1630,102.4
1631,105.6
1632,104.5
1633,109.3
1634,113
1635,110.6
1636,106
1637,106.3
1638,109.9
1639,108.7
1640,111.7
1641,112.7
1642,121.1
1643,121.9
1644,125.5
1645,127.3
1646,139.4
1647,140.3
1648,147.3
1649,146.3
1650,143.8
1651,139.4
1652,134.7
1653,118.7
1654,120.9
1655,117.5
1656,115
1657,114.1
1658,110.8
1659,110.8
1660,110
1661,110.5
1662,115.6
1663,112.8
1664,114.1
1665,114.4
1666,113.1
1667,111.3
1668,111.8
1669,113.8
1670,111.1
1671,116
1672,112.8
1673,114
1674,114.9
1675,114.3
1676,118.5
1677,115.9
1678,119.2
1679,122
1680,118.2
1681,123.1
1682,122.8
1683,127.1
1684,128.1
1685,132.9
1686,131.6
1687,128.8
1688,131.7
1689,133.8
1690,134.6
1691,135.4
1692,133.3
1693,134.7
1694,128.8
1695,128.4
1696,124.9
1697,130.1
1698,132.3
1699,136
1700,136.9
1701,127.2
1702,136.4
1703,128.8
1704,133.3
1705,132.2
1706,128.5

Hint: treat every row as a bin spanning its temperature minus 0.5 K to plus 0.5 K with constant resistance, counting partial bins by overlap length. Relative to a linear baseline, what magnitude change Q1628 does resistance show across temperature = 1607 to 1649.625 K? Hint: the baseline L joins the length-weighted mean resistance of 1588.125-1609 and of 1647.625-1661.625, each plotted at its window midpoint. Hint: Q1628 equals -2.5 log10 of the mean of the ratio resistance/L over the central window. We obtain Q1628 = 0.074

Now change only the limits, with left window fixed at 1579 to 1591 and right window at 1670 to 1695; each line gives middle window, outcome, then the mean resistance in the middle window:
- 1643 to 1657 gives -0.08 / 131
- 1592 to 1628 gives 0.13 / 105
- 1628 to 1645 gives 0.09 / 111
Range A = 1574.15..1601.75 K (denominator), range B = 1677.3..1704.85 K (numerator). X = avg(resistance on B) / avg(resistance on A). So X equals 1.1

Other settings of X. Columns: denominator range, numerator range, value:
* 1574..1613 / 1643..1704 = 1.11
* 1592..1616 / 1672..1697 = 1.16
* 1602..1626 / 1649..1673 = 1.14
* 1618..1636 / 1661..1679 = 1.14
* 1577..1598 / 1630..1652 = 1.06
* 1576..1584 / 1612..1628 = 0.85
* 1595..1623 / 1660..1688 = 1.12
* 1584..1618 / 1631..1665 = 1.09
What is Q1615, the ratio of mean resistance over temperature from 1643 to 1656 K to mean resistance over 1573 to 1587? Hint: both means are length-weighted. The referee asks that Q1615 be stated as 1.13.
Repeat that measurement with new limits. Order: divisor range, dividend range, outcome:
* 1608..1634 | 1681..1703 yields 1.28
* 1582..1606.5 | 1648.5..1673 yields 1.06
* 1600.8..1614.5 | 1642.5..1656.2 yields 1.21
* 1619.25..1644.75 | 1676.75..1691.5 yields 1.20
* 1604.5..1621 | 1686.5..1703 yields 1.26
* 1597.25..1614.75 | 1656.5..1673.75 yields 1.04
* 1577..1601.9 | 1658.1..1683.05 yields 1.02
